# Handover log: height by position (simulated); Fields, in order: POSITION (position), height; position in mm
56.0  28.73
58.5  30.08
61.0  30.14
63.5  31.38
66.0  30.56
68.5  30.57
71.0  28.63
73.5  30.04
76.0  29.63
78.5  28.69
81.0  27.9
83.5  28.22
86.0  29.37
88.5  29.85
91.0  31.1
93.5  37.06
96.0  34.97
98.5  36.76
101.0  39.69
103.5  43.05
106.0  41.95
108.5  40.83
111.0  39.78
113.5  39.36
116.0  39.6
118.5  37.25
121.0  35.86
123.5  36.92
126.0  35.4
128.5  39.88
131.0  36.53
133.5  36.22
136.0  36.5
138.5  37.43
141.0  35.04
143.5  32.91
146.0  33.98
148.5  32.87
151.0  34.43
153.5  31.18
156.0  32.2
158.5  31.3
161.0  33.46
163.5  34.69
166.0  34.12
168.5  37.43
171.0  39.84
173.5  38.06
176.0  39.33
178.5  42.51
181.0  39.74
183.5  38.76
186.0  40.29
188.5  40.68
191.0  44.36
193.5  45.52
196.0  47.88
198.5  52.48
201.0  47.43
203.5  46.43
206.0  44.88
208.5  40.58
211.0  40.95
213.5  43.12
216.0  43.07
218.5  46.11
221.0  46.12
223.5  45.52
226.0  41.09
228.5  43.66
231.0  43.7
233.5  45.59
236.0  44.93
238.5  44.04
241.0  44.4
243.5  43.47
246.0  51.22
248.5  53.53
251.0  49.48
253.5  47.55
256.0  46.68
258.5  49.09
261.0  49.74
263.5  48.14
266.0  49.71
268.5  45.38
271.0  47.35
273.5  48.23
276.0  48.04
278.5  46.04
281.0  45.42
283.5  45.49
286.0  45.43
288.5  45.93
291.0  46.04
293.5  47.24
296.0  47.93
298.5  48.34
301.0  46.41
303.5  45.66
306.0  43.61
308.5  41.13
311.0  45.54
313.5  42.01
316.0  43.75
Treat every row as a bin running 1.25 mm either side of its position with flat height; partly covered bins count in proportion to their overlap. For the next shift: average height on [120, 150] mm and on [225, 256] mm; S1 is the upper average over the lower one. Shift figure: 1.29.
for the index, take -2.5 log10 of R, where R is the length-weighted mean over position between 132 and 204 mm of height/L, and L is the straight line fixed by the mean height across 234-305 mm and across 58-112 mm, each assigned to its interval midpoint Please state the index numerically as 0.03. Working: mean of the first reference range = 33.2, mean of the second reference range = 47.1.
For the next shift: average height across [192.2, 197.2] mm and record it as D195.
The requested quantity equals 46.7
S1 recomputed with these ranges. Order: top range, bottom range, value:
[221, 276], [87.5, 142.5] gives 1.25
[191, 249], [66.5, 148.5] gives 1.30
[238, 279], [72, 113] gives 1.39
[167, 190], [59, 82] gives 1.33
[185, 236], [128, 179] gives 1.25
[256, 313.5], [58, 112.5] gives 1.40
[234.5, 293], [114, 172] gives 1.33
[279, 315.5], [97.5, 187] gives 1.22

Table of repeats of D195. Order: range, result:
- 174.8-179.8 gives 40.9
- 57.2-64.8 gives 30.5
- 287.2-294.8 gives 46.4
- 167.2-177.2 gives 38.6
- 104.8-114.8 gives 40.5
